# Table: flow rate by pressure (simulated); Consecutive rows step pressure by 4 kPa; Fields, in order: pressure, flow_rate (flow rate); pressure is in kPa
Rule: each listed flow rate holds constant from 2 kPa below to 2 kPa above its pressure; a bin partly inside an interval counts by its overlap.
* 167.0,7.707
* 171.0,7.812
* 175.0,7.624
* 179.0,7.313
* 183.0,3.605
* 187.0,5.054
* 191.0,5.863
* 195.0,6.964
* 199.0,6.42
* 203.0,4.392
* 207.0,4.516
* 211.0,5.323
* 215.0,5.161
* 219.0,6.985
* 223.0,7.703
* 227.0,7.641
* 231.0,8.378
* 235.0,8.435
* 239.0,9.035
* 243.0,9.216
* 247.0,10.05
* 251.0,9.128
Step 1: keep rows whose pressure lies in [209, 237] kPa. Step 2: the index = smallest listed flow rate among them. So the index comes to 5.161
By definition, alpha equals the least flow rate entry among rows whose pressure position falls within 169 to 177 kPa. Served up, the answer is 7.624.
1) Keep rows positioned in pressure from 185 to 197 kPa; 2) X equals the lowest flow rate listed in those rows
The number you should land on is 5.054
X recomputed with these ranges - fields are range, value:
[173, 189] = 3.605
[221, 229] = 7.641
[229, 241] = 8.378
